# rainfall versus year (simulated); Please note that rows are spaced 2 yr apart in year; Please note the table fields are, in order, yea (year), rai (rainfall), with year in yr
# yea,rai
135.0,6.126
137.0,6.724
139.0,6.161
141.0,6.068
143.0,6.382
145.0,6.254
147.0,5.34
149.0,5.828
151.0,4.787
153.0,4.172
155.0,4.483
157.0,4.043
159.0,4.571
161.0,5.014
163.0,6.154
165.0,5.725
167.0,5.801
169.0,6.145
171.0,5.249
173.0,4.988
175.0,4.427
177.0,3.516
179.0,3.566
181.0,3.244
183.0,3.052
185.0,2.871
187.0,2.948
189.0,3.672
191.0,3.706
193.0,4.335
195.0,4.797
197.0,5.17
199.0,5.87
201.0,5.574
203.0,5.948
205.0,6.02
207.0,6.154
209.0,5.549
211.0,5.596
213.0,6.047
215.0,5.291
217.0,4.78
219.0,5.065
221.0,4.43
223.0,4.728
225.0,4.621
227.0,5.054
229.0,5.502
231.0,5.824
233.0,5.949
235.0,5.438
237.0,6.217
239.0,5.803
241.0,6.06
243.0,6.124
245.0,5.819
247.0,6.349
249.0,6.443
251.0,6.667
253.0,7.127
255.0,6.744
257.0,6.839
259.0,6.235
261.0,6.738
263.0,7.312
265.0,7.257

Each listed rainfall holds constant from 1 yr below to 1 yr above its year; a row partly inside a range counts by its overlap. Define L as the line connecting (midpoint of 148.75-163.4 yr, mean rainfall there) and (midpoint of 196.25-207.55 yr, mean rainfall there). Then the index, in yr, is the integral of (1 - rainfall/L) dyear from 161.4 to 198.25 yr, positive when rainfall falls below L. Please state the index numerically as 5.82 yr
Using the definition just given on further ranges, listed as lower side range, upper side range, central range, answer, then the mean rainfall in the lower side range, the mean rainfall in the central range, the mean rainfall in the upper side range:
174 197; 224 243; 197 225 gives -4.39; 3.71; 5.42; 5.63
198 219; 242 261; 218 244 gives 2.80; 5.65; 5.45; 6.5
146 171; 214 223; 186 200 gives 1.79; 5.17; 4.36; 4.87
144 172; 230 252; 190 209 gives 1.23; 5.25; 5.3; 6.06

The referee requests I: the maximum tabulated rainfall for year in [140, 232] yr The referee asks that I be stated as 6.382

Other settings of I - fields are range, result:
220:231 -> 5.824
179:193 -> 4.335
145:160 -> 6.254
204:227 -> 6.154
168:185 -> 6.145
